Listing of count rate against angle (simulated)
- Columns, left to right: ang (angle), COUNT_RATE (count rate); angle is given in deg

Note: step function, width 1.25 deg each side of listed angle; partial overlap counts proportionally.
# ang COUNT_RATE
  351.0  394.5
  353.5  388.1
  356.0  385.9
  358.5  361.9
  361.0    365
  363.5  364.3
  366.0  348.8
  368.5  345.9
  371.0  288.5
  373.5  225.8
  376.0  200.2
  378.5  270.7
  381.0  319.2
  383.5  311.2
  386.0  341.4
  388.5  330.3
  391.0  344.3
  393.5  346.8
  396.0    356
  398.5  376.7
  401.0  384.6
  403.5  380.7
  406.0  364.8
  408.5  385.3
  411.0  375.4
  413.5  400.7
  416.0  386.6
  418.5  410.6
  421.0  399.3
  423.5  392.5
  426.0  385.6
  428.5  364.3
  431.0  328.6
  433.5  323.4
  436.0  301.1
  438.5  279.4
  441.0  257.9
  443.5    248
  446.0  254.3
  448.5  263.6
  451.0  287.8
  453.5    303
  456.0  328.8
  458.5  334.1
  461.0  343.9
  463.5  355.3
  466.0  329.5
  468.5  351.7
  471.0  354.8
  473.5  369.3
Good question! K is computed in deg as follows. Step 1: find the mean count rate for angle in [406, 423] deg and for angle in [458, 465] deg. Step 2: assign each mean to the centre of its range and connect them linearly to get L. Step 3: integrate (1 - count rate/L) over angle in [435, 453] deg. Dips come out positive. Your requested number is 4.5 deg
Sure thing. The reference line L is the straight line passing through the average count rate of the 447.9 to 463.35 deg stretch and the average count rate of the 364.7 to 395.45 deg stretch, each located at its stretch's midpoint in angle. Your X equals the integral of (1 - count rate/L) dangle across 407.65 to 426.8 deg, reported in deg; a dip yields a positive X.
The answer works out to -5.0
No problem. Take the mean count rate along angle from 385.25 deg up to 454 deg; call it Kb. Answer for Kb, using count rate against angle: 342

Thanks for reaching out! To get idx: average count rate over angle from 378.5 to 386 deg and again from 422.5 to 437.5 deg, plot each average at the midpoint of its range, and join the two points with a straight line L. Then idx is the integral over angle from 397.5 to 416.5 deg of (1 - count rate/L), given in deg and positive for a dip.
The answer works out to -2.95 deg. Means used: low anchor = 312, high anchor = 347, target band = 382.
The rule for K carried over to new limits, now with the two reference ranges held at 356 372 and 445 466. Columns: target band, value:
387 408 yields -1.62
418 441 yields -1.76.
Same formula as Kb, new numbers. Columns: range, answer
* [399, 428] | 387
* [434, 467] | 299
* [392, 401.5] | 364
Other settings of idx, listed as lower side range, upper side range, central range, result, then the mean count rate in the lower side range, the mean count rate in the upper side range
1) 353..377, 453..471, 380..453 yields -1.9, 327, 338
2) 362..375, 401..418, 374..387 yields 2.0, 313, 384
